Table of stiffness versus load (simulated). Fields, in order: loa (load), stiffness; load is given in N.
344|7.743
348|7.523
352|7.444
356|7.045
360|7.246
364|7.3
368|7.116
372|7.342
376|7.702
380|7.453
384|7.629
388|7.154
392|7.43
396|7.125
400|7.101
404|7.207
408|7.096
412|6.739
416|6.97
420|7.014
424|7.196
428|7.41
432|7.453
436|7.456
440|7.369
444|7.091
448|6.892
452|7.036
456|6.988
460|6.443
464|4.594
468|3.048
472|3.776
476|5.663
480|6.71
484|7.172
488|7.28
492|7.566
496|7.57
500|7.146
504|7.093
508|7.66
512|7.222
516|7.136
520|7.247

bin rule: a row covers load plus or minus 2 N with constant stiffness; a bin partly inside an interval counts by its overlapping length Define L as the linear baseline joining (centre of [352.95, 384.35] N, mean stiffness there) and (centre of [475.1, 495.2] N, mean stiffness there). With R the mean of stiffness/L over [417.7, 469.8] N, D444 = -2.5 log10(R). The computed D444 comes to 0.08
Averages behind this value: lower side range 7.34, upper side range 6.99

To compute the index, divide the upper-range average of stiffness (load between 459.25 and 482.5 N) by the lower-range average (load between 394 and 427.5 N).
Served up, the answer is 0.71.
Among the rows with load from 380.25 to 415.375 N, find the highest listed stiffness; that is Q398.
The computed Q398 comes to 7.629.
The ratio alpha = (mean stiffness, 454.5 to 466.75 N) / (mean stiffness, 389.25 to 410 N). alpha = 0.80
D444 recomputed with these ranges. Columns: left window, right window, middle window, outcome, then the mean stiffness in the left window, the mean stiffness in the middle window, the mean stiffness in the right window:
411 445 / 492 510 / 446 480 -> 0.282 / 7.2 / 5.62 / 7.39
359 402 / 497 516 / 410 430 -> 0.037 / 7.33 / 7.07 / 7.28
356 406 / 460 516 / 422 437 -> -0.075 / 7.31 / 7.37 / 6.38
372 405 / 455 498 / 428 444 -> -0.113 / 7.35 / 7.38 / 6.05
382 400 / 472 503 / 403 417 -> 0.034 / 7.31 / 6.99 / 6.81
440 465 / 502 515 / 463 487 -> 0.298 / 6.65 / 5.27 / 7.31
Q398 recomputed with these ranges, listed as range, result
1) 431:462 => 7.456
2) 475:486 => 7.172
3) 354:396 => 7.702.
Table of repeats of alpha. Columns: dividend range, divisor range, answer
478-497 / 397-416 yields 1.03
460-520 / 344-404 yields 0.88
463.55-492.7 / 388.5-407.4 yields 0.79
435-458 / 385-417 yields 1.00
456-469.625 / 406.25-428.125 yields 0.72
